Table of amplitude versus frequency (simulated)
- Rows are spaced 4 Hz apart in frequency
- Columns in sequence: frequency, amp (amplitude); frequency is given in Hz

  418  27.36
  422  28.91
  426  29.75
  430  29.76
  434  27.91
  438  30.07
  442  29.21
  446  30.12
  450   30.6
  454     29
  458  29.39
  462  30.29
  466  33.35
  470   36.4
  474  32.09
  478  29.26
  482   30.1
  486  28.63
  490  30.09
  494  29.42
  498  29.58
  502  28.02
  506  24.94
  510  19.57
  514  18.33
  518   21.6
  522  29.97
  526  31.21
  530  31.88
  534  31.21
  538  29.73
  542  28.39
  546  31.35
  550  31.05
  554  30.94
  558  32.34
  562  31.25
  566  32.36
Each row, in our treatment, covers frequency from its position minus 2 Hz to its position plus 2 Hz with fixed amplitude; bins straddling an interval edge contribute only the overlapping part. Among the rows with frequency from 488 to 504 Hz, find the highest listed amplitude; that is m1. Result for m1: 30.09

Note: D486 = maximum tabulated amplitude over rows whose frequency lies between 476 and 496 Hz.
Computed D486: 30.1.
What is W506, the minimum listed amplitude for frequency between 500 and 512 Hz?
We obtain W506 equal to 19.57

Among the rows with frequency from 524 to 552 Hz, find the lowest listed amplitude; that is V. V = 28.39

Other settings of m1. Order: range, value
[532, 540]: 31.21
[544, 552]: 31.35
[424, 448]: 30.12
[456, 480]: 36.4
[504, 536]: 31.88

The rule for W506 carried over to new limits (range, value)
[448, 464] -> 29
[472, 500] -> 28.63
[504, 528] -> 18.33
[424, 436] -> 27.91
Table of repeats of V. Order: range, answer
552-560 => 30.94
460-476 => 30.29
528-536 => 31.21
